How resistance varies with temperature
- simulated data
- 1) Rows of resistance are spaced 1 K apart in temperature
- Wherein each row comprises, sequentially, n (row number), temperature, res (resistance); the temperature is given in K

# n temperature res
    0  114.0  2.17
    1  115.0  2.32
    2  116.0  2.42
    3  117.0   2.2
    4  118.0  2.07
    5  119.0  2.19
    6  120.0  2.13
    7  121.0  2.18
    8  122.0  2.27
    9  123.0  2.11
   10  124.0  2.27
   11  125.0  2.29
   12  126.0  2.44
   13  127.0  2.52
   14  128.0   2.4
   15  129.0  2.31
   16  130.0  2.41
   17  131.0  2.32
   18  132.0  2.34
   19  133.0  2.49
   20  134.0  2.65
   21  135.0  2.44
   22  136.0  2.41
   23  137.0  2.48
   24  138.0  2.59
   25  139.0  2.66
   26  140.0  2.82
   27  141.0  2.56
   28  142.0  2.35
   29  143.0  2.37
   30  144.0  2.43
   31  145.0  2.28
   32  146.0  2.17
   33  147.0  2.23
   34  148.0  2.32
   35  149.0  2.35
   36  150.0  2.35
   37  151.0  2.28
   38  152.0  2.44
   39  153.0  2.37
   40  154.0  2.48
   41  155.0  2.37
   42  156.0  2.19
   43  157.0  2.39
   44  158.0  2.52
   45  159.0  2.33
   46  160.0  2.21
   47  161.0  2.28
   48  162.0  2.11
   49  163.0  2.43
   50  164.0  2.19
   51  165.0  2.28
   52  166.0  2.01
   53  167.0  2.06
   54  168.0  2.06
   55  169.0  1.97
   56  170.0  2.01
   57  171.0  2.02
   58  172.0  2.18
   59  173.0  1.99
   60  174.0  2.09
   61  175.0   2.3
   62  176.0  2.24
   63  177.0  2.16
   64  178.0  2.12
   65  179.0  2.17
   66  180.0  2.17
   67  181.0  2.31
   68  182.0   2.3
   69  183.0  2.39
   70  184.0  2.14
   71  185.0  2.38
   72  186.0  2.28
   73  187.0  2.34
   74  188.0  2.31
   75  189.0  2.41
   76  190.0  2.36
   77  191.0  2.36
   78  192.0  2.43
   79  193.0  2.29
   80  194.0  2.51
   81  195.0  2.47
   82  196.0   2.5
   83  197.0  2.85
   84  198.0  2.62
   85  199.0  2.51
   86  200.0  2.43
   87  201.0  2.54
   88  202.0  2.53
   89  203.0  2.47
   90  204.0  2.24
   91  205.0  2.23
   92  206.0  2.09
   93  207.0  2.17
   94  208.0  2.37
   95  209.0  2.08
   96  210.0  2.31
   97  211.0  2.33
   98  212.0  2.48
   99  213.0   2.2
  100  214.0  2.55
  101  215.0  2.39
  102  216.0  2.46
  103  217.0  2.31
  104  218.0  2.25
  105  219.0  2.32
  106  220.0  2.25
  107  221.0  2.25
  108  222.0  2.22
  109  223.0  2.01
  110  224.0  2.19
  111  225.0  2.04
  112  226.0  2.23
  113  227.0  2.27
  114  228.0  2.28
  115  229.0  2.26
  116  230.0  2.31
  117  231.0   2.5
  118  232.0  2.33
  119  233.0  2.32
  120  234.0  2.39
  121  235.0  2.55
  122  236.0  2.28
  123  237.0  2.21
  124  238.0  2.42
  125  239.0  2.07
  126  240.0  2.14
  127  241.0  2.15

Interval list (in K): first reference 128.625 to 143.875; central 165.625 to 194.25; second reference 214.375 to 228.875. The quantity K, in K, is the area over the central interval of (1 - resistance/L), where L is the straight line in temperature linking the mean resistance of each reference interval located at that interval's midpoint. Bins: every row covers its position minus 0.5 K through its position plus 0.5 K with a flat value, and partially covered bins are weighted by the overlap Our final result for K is 1.7 K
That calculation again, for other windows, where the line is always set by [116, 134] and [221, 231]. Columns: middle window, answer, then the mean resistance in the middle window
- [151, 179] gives 0.7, 2.22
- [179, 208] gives -1.7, 2.38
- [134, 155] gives -1.2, 2.42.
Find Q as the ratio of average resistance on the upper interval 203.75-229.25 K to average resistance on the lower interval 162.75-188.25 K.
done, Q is 1.0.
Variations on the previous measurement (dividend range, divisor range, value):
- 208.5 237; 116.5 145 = 0.96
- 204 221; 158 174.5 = 1.07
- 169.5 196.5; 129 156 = 0.94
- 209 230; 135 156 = 0.94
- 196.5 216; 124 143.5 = 0.97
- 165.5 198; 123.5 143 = 0.92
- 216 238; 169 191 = 1.03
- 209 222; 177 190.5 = 1.02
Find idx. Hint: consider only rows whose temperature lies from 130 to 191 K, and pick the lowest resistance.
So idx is 1.97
